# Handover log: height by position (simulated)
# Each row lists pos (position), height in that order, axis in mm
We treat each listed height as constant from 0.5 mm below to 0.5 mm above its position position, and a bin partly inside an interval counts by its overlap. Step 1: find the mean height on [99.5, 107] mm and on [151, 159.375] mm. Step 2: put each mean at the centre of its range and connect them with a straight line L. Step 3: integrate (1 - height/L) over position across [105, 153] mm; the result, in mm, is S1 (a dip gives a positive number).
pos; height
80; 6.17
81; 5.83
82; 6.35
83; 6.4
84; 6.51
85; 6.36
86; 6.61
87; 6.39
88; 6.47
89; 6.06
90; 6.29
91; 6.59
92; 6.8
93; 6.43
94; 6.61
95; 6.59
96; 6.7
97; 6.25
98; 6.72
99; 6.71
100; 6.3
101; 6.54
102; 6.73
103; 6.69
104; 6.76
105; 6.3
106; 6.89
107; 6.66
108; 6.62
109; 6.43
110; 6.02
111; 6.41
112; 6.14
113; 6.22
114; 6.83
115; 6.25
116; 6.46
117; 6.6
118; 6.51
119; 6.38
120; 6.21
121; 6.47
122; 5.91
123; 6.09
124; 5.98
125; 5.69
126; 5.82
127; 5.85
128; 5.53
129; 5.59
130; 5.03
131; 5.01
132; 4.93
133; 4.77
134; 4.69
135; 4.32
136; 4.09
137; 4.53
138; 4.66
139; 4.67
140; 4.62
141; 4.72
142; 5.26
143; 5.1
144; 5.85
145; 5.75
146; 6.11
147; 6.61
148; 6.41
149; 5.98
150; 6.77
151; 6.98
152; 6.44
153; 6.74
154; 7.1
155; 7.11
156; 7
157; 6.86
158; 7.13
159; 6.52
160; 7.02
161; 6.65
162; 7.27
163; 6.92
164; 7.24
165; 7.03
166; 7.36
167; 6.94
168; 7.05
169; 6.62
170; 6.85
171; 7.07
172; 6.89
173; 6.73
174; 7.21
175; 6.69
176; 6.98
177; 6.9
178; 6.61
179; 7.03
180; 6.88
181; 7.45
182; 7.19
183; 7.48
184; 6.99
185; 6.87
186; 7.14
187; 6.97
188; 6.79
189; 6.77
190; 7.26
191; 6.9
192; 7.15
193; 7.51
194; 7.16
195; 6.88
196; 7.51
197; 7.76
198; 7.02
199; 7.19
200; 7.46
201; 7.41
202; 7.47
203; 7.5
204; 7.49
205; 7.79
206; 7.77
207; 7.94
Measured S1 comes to 6.5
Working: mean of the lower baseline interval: 6.61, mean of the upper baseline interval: 6.87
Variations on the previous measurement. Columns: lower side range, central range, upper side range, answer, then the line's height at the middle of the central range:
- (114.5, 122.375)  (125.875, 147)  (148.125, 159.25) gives 4.69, 6.57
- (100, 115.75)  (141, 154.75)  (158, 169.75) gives 1.28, 6.83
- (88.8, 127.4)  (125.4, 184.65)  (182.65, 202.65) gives 5.08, 6.84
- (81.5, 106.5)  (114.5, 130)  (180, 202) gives 1.52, 6.71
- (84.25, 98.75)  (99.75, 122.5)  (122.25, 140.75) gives -2.51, 5.82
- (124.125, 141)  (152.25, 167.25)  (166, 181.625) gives -1.69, 6.28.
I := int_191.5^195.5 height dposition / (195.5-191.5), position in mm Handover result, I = 7.17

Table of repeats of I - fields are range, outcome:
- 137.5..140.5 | 4.65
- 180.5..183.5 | 7.37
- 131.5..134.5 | 4.8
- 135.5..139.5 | 4.49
